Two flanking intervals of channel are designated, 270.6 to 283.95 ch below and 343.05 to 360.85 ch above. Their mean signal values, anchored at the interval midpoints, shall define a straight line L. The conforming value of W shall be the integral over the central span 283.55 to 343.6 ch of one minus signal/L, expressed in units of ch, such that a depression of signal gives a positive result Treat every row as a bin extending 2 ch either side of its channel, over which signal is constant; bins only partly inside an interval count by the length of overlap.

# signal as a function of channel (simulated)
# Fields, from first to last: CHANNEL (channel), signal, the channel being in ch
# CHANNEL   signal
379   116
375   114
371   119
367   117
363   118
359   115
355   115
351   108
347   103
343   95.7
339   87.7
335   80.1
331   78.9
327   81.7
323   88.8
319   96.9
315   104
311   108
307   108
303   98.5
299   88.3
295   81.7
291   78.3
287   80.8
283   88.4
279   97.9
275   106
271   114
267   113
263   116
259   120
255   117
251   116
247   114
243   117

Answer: 8.3 ch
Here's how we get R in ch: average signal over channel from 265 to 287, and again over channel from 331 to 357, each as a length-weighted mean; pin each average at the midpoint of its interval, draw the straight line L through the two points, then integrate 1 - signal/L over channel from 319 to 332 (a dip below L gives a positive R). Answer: 1.7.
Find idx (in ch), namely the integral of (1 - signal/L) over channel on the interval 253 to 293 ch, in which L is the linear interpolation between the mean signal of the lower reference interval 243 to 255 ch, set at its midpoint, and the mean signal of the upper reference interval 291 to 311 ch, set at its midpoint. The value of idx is 1.1 ch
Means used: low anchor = 116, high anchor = 93.9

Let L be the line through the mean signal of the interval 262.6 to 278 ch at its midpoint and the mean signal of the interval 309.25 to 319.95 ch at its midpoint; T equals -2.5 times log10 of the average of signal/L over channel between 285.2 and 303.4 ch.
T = 0.26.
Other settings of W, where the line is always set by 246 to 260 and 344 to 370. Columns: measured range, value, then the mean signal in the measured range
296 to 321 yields 3.2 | 99.9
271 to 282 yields 1.2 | 103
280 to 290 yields 2.6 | 85.3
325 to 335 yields 2.9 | 80.3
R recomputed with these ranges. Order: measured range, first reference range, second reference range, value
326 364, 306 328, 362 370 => 4.0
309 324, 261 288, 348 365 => 1.1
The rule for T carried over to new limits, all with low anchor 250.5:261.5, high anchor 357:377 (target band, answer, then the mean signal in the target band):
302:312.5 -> 0.12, 105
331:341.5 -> 0.37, 83.5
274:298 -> 0.31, 88.1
